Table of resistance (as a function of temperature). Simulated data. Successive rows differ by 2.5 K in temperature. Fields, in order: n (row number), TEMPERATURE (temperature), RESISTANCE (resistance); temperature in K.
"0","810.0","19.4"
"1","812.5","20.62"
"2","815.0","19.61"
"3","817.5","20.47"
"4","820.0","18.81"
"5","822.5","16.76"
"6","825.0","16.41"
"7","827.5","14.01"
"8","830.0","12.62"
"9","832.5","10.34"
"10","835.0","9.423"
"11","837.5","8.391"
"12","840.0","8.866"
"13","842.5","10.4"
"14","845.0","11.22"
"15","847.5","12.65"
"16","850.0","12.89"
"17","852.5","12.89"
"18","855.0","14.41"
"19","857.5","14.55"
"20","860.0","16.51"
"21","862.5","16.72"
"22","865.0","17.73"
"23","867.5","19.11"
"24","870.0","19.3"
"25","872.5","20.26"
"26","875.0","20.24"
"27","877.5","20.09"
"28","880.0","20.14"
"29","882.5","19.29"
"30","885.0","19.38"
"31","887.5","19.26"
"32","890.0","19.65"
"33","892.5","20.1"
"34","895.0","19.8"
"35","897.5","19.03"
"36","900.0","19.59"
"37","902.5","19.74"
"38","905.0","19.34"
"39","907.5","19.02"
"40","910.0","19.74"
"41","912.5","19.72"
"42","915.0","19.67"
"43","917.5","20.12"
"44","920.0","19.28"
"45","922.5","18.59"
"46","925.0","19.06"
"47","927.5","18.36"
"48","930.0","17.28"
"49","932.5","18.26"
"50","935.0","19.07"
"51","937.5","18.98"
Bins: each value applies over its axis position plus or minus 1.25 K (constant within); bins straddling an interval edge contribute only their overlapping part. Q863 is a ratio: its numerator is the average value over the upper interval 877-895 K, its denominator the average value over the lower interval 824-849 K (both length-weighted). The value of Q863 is 1.73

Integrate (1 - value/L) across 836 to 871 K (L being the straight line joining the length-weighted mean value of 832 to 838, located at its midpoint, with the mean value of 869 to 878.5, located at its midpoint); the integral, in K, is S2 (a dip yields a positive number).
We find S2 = 1.7 K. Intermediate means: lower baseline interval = 9.39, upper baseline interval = 20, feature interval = 13.9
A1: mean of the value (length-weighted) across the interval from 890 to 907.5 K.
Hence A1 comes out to 19.6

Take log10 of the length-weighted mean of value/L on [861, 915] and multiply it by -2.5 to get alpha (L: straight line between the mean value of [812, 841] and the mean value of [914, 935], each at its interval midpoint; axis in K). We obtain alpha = -0.13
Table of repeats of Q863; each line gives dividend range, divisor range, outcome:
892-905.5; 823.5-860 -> 1.60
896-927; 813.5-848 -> 1.42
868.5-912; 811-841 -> 1.33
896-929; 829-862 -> 1.60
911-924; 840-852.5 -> 1.68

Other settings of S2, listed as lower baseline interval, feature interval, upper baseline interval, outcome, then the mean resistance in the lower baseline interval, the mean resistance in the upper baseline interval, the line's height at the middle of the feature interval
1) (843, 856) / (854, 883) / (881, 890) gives -3.55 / 12.6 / 19.4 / 16.2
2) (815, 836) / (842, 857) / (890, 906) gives 3.66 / 15.2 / 19.6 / 16.7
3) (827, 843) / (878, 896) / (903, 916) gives -3.16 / 10.4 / 19.5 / 16.8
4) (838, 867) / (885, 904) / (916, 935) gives -3.51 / 13.5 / 18.7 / 16.5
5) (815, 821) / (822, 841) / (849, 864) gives 6.44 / 19.7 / 14.7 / 17.9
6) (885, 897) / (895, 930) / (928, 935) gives -0.88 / 19.6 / 18.1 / 18.8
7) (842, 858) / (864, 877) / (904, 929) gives -4.09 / 12.7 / 19.3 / 14.8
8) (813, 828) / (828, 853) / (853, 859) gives 7.68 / 18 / 14.4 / 16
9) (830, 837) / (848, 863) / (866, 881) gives 1.03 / 10.2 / 19.8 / 15.5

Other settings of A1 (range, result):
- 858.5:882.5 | 18.9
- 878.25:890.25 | 19.6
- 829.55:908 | 16.4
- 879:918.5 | 19.6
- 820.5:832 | 14.9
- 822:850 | 11.8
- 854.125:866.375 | 16.1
